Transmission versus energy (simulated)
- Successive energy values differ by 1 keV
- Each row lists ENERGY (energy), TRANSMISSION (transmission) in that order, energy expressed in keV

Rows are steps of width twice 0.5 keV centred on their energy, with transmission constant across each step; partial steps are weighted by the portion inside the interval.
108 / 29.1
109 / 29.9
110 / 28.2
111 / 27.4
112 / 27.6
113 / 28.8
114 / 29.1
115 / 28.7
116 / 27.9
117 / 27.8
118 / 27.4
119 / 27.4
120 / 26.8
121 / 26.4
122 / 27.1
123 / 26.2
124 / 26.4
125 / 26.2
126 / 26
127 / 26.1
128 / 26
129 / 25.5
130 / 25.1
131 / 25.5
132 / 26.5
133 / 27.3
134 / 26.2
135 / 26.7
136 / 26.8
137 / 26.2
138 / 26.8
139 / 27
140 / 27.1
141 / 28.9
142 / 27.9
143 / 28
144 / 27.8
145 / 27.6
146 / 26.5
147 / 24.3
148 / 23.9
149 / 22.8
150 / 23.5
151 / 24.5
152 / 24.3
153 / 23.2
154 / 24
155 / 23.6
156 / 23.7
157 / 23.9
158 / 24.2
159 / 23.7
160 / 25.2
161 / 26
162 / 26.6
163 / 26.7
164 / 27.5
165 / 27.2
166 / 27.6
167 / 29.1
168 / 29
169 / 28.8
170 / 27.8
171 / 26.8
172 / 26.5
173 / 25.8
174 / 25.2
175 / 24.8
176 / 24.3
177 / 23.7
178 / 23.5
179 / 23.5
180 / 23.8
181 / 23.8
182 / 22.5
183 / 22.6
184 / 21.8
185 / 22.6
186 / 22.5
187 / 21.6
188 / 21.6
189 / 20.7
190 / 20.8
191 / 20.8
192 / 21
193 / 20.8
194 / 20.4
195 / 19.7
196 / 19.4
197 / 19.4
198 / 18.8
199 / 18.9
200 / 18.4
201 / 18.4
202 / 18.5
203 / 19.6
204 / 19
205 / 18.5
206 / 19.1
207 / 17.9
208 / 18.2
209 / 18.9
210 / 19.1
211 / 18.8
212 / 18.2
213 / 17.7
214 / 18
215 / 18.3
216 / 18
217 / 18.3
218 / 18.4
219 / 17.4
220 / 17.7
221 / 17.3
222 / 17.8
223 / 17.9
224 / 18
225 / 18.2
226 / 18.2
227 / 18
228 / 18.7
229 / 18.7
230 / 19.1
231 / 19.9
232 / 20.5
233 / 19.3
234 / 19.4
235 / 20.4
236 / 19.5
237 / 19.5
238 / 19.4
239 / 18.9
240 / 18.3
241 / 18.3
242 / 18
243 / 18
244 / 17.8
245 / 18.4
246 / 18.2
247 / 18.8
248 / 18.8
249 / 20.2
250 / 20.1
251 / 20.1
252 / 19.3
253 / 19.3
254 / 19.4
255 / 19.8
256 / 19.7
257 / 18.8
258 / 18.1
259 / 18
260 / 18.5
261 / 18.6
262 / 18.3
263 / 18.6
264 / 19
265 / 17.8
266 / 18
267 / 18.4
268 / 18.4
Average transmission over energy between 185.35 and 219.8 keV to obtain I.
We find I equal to 19.3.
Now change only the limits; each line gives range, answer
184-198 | 20.8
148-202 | 23.5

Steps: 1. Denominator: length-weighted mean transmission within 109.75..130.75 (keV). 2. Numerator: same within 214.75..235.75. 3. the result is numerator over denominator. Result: 0.69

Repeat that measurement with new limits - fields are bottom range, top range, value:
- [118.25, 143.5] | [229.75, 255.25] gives 0.72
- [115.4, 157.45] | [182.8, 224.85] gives 0.74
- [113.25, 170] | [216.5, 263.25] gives 0.71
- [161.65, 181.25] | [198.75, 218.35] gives 0.71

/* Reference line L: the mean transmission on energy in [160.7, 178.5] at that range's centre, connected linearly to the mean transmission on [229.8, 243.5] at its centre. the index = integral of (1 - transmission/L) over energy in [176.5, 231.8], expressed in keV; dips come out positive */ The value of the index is 7.41 keV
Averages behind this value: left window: 26.5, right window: 19.2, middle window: 19.7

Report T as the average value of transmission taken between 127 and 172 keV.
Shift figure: 26.1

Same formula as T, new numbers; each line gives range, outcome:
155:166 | 25.5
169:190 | 23.8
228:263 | 19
